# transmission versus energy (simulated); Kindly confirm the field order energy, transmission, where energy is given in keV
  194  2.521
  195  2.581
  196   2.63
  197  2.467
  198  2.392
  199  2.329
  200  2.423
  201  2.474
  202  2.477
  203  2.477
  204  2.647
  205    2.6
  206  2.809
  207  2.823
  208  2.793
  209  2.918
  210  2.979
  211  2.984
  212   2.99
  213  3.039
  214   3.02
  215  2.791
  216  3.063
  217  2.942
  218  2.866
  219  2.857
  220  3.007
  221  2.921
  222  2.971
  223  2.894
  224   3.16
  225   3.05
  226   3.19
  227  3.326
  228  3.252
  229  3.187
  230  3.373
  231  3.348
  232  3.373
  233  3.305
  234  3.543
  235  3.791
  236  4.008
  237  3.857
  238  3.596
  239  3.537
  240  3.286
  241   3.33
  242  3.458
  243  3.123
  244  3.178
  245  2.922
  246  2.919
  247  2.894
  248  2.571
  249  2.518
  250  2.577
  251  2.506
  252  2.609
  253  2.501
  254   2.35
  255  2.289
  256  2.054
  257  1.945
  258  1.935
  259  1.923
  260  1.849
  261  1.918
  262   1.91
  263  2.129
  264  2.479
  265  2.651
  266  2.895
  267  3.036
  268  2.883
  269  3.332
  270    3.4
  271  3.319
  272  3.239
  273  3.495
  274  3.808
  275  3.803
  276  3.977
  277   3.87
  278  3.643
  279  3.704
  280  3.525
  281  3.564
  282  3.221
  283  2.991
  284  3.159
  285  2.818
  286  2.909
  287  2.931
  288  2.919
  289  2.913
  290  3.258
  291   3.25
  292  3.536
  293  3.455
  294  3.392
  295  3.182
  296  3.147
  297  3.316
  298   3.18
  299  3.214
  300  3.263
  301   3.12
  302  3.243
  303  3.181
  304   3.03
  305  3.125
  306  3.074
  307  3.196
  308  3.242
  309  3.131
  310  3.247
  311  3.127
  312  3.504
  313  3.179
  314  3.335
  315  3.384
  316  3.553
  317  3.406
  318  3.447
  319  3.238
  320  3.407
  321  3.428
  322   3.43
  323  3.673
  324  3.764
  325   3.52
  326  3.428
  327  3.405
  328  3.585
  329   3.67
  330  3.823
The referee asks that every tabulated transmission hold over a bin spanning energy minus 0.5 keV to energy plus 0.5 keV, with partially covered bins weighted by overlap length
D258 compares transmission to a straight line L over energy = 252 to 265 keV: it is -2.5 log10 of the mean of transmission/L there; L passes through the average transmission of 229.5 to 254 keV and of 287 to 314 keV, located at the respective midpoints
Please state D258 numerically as 0.423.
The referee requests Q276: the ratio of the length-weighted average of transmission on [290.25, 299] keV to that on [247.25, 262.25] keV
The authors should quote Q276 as 1.5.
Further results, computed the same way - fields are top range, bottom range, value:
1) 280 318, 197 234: 1.10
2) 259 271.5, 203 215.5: 0.92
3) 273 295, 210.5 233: 1.09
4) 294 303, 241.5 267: 1.29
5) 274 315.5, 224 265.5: 1.14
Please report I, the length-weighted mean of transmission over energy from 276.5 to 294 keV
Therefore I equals 3.28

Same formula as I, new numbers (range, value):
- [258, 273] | 2.65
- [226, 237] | 3.46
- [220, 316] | 3.09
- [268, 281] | 3.56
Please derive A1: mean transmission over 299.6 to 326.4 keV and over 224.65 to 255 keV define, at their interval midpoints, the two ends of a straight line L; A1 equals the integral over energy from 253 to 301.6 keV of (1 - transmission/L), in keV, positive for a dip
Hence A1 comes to 3.6 keV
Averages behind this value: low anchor 3.14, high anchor 3.32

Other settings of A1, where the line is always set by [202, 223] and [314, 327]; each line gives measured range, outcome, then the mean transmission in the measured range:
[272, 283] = -1.31 keV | 3.61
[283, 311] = 1.47 keV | 3.16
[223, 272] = 2.23 keV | 2.91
